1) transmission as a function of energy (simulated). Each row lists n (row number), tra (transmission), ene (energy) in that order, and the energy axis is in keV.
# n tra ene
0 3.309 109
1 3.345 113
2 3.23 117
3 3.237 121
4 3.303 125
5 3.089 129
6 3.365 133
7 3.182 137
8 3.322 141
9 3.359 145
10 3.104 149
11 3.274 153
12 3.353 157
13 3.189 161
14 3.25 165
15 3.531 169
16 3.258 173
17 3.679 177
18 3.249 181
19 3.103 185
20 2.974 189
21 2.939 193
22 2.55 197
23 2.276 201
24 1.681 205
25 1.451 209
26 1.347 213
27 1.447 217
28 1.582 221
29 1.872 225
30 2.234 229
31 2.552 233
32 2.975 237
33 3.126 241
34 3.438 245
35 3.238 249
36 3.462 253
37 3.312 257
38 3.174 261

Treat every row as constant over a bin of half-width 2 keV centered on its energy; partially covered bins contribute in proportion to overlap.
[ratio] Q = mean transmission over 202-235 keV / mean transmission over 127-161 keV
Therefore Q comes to 0.5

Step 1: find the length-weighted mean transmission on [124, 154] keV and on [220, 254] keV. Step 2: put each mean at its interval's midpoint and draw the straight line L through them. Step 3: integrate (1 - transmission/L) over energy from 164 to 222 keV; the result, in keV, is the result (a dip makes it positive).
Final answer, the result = 8.3 keV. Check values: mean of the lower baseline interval 3.25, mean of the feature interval 2.56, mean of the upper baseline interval 2.73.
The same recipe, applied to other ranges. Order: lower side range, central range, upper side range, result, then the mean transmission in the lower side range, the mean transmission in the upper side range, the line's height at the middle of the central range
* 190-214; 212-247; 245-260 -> 6.44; 2.11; 3.34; 2.78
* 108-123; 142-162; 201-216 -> -4.97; 3.28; 1.59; 2.62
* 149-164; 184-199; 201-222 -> -4.75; 3.25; 1.57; 2.18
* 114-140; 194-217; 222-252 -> 8.18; 3.24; 2.76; 2.9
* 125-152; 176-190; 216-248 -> -1.80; 3.24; 2.46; 2.87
